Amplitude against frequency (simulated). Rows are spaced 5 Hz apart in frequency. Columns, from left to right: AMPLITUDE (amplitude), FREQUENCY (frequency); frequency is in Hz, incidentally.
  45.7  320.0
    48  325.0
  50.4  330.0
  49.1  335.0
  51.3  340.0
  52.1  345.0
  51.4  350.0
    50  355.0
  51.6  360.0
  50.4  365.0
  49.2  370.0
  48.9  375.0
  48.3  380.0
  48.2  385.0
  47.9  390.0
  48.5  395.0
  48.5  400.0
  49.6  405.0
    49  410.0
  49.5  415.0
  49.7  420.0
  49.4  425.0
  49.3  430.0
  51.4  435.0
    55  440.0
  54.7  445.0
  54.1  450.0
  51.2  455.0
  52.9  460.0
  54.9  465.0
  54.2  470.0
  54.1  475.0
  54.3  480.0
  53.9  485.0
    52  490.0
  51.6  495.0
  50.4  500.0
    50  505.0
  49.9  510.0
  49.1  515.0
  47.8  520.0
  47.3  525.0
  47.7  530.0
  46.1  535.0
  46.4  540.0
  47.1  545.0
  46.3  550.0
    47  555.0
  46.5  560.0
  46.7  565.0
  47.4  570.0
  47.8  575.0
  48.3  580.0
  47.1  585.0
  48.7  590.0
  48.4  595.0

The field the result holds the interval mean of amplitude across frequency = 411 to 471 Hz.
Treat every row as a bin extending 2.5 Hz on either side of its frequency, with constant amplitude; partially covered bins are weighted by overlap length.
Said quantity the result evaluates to 52.1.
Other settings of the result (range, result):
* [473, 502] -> 52.7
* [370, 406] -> 48.6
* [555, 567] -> 46.7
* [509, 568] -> 47.3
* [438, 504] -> 53.2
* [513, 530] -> 48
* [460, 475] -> 54.2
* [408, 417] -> 49.2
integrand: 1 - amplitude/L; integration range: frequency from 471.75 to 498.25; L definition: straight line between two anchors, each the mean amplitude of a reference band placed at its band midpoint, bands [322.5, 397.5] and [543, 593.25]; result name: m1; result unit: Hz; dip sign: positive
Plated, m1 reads -2.7 Hz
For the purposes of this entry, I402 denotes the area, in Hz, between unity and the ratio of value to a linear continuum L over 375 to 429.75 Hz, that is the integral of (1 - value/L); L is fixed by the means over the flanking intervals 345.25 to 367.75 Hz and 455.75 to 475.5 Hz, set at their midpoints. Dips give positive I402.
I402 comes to 3.4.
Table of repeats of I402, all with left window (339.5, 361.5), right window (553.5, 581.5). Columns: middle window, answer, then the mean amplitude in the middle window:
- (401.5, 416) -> 0.3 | 49.3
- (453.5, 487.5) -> -3.2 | 53.7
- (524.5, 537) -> 0.2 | 47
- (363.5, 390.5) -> 1.0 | 48.8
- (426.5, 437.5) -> -0.1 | 50.3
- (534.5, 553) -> 0.5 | 46.5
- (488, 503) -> -0.8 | 51.3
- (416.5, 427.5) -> 0.1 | 49.5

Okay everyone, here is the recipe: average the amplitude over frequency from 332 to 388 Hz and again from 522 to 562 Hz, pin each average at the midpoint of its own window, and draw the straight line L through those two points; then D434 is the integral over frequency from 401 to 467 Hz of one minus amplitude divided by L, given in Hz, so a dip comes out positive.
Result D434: -3.8 Hz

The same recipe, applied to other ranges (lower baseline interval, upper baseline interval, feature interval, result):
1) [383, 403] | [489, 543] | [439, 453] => -1.7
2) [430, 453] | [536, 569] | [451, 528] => -1.8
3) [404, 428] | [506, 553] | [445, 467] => -2.1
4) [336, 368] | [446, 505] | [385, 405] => 1.3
